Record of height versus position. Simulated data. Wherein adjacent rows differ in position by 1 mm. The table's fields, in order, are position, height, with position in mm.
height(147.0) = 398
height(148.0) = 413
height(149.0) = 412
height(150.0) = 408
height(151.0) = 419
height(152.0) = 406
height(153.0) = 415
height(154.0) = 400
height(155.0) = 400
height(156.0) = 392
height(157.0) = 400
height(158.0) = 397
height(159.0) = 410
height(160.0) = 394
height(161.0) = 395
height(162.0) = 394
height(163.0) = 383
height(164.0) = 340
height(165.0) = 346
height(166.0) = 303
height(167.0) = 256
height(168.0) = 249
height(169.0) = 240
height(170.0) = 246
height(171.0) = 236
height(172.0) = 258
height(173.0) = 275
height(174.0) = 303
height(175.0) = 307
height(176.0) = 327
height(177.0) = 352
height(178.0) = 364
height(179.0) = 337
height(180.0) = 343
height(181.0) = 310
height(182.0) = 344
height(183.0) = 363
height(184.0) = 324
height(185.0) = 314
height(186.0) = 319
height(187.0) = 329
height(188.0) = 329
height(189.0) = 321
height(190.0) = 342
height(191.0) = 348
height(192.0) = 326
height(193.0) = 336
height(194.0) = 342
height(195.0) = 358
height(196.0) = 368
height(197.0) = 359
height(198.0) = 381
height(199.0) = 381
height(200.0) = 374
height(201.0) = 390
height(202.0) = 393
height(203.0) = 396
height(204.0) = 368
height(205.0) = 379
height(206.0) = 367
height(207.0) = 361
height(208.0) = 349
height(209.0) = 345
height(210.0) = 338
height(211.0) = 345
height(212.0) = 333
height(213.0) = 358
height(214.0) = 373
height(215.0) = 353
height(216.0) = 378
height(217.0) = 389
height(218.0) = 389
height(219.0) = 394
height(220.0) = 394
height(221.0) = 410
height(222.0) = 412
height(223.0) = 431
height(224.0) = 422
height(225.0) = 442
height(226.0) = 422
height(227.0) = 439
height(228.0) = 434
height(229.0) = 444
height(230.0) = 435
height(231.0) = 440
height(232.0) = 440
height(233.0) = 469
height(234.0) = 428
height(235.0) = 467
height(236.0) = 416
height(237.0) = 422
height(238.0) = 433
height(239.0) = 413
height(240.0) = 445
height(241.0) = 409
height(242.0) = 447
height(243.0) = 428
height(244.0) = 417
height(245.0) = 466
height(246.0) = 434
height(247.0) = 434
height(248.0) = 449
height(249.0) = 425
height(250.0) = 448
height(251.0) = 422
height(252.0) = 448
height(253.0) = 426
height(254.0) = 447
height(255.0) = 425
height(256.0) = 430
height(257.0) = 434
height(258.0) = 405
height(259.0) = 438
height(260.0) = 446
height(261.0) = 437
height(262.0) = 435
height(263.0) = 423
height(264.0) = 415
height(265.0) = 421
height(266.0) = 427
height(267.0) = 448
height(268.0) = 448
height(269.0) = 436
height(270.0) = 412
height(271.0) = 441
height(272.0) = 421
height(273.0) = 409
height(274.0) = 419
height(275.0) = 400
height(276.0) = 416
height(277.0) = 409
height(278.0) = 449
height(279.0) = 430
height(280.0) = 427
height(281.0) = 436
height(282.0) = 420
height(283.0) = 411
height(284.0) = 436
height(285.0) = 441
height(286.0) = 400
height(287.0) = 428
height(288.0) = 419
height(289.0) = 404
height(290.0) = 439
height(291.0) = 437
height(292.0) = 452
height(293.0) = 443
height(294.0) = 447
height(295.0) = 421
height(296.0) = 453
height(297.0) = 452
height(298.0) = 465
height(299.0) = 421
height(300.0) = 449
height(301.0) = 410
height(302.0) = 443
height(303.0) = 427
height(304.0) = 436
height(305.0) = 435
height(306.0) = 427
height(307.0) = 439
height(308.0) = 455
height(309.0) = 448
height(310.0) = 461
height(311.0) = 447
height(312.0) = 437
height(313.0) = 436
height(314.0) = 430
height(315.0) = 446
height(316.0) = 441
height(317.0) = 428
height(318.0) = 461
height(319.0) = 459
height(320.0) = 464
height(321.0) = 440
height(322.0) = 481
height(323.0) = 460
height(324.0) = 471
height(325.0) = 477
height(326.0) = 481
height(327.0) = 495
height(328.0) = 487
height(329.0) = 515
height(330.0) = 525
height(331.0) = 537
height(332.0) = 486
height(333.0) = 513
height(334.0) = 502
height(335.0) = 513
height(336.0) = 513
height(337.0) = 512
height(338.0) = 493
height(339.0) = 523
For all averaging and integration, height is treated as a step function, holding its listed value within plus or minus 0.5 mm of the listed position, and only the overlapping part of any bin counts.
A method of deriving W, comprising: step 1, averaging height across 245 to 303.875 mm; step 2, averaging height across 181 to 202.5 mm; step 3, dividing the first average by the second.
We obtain 1.2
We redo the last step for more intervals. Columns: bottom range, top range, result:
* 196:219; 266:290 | 1.15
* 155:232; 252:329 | 1.22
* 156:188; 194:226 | 1.15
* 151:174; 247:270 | 1.26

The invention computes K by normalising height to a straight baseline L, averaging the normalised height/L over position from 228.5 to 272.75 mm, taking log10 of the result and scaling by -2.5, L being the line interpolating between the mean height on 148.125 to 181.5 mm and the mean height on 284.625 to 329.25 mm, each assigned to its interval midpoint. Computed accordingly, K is -0.07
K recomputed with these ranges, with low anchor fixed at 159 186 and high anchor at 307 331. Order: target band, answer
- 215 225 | -0.10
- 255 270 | -0.06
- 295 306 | 0.02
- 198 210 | -0.06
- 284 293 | 0.01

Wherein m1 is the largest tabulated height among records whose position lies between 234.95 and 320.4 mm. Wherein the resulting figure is 467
